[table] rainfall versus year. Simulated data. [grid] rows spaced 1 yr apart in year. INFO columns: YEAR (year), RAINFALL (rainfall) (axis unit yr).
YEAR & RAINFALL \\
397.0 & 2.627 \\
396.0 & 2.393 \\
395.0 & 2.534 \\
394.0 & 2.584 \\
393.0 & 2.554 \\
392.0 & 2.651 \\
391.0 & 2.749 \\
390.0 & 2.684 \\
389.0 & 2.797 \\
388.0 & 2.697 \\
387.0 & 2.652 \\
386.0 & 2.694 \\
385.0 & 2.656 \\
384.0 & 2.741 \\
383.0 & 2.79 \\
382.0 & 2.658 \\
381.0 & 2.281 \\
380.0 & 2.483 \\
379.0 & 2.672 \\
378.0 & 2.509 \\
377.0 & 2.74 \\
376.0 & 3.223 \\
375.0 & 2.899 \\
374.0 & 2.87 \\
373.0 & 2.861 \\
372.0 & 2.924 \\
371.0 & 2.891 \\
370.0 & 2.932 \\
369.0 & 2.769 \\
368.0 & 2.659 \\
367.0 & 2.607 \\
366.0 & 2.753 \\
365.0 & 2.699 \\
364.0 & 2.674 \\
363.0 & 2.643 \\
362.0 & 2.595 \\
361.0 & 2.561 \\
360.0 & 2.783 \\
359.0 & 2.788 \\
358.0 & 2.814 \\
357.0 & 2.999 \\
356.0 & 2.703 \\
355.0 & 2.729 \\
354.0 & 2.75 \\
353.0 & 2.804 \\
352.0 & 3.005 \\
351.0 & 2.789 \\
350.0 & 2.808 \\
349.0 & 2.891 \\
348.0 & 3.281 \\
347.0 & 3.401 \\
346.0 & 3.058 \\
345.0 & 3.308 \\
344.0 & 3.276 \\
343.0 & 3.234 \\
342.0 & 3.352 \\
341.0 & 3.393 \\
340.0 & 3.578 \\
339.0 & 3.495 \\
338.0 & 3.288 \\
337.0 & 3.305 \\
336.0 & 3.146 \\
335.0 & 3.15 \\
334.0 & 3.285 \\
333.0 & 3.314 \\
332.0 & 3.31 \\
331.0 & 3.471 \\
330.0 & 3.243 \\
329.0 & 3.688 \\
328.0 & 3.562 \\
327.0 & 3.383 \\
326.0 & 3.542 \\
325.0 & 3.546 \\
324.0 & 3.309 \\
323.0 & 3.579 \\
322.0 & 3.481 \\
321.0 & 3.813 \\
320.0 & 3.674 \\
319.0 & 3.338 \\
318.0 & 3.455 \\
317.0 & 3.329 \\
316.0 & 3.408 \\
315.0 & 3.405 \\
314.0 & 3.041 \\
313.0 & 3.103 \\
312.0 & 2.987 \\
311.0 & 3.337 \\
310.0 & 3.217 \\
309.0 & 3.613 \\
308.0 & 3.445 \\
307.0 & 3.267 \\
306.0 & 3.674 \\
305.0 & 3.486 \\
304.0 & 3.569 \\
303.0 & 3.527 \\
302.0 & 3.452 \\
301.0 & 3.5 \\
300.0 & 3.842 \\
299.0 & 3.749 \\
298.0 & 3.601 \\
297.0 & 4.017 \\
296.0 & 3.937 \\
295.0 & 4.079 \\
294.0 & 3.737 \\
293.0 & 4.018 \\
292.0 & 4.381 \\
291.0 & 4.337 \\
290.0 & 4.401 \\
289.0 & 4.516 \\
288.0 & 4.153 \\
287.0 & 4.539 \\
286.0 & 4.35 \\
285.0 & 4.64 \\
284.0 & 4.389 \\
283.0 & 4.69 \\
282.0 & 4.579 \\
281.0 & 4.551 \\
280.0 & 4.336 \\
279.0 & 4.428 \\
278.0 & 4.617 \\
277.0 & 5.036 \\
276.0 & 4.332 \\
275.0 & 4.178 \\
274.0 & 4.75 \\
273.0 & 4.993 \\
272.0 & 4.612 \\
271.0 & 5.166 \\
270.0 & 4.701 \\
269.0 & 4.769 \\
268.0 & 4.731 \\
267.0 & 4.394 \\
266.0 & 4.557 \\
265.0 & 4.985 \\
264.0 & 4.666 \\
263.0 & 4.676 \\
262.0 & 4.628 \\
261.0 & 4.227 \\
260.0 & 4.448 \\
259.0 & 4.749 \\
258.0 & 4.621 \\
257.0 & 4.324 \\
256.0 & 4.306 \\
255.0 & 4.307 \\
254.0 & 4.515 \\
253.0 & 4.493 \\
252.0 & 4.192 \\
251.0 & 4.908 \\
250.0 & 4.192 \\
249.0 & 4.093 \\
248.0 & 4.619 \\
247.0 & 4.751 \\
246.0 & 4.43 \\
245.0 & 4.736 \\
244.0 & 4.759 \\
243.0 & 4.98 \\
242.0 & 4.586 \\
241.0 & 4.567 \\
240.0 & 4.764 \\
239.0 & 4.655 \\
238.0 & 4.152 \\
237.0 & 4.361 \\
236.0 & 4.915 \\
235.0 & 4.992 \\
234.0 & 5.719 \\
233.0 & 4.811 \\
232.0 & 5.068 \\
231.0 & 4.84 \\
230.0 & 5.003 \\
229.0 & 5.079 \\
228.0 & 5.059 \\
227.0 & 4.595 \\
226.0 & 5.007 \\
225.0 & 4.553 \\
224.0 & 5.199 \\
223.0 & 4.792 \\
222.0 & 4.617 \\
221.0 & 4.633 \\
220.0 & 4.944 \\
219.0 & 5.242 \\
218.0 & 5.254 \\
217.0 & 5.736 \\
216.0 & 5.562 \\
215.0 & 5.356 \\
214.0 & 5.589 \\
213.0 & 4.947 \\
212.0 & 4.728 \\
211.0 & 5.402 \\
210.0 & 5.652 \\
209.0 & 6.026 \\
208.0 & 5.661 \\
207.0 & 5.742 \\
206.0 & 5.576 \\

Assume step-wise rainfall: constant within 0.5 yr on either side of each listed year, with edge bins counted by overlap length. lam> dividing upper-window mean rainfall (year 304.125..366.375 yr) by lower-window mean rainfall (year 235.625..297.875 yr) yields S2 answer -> 0.7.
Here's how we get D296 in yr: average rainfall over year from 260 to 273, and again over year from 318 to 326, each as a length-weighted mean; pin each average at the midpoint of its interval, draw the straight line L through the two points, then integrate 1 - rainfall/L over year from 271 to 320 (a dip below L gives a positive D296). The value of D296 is 1.5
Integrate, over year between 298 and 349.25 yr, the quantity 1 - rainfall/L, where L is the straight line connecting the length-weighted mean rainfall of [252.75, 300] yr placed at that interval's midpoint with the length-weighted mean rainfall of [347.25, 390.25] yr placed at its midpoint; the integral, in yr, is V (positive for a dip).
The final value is 2.5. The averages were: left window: 4.44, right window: 2.77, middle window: 3.4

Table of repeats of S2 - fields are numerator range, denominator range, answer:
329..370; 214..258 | 0.63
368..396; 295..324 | 0.78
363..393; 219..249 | 0.57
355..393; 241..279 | 0.59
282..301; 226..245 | 0.87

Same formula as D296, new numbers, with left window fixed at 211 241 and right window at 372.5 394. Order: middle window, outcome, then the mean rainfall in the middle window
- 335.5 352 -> 0.3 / 3.22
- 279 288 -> -0.7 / 4.48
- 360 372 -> 0.9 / 2.72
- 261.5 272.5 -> -0.8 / 4.72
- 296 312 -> 1.3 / 3.55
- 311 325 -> 1.0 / 3.38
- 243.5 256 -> 0.4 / 4.49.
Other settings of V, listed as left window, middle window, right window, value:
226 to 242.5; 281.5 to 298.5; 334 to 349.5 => -1.0 yr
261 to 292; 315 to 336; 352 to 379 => 0.9 yr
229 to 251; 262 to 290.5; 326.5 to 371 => -2.9 yr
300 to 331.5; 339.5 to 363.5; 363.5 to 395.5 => 0.5 yr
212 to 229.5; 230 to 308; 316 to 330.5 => -1.8 yr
